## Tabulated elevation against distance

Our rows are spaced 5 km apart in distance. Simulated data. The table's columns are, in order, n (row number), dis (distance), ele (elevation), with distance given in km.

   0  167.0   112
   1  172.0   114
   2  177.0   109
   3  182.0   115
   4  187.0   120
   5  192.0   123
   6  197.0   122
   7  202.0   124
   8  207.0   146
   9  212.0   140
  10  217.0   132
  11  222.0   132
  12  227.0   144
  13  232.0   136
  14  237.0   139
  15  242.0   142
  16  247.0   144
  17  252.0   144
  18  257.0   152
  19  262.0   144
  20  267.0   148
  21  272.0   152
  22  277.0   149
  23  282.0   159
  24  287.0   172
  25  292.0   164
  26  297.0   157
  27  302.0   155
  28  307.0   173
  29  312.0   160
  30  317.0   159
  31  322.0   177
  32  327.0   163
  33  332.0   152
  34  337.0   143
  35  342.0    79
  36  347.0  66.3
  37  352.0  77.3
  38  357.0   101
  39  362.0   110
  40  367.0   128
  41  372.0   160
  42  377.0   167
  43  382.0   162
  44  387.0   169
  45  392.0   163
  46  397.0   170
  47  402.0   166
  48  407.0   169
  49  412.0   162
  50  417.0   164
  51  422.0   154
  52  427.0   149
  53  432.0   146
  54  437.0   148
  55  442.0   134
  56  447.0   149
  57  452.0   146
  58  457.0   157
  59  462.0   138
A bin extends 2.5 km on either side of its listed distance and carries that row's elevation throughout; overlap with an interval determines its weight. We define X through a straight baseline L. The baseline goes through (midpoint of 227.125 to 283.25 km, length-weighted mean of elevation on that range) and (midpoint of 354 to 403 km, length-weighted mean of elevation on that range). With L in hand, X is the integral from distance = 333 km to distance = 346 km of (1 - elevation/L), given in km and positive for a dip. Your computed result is 3.3 km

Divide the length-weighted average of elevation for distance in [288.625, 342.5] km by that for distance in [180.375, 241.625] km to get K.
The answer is 1.18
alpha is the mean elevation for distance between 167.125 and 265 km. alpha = 132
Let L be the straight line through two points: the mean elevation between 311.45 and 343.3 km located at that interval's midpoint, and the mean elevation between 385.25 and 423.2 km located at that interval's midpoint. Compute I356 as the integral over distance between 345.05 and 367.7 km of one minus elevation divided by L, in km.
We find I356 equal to 8.9 km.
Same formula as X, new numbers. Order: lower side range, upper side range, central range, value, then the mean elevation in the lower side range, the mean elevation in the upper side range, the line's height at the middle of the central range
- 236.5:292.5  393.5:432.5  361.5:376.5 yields 1.7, 151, 161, 158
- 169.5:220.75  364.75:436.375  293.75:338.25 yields -4.8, 125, 159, 145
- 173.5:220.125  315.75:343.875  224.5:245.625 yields -1.4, 126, 146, 132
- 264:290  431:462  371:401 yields -3.2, 156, 146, 150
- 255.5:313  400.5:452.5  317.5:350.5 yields 5.4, 157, 153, 156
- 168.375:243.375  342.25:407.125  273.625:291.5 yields -3.8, 129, 136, 132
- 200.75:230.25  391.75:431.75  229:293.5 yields -3.0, 137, 161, 143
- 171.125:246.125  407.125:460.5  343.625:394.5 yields 5.6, 130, 151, 145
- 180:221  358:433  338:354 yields 7.3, 128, 155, 148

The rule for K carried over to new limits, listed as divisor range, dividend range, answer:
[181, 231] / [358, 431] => 1.19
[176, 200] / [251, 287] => 1.28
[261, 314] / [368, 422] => 1.04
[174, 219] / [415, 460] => 1.19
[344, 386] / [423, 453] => 1.19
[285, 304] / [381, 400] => 1.03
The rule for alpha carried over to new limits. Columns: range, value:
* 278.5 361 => 141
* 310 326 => 165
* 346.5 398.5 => 136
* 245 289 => 151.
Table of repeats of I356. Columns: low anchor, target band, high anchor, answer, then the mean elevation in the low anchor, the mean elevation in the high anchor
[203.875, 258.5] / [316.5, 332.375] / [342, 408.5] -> -3.1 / 141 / 136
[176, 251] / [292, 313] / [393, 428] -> -2.3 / 132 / 163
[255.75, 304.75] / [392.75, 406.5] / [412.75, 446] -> -1.5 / 155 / 150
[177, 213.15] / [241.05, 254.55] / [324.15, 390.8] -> -1.8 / 125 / 130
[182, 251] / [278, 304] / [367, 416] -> -2.6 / 134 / 163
